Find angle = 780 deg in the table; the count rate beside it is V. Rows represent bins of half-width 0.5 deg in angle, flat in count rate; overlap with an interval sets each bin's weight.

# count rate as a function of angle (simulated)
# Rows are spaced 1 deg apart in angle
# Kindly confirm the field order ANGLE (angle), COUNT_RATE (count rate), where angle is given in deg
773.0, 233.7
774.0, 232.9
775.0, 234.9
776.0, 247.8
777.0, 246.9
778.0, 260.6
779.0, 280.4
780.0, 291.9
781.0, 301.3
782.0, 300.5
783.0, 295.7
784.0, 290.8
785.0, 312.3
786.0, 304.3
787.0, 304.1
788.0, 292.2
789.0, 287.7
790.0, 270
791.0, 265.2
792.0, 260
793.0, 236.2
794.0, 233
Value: 291.9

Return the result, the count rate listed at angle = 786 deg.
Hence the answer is 304.3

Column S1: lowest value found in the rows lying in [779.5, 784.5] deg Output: 290.8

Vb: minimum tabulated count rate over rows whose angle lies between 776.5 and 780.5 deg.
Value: 246.9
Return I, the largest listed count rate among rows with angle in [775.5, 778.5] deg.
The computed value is 260.6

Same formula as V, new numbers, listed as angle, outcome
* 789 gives 287.7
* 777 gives 246.9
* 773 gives 233.7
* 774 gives 232.9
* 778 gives 260.6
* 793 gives 236.2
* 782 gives 300.5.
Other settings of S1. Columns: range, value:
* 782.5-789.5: 287.7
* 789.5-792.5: 260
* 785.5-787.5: 304.1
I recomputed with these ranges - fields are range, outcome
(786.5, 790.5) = 304.1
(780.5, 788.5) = 312.3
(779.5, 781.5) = 301.3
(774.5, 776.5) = 247.8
